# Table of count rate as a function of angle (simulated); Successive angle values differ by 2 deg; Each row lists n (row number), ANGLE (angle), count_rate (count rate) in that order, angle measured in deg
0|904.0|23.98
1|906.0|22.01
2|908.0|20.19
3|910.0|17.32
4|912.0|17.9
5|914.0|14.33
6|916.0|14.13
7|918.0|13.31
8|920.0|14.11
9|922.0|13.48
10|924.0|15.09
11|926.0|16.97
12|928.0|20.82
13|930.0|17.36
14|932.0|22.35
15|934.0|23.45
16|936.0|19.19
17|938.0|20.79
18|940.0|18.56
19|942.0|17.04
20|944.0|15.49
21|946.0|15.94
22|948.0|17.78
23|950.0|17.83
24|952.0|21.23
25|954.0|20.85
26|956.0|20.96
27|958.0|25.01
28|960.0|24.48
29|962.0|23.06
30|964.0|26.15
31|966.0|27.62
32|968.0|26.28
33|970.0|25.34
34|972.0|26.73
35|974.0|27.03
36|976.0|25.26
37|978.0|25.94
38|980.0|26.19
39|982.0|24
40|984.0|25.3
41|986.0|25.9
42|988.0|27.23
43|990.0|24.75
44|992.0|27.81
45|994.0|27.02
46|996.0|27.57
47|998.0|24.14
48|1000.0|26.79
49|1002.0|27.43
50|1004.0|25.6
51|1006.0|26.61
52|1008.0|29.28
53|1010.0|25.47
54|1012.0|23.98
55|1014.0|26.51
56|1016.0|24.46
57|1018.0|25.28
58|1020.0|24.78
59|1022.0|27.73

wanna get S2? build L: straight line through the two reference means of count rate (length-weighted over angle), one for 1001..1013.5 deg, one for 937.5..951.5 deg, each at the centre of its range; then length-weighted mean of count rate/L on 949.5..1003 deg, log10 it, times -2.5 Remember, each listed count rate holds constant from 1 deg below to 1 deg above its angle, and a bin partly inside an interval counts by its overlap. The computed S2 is -0.15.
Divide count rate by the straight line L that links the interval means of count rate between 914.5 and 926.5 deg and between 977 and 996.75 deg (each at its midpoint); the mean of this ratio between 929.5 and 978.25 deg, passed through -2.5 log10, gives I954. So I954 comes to -0.09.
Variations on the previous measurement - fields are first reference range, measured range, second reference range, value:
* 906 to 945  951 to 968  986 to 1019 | -0.11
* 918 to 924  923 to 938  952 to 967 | -0.18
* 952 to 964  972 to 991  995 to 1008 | -0.04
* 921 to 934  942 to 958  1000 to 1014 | 0.09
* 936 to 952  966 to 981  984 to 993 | -0.12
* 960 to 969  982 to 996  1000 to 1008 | 0.01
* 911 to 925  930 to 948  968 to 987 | -0.03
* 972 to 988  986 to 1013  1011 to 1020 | -0.04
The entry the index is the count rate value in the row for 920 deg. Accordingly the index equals 14.11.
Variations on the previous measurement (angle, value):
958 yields 25.01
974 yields 27.03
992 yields 27.81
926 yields 16.97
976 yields 25.26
